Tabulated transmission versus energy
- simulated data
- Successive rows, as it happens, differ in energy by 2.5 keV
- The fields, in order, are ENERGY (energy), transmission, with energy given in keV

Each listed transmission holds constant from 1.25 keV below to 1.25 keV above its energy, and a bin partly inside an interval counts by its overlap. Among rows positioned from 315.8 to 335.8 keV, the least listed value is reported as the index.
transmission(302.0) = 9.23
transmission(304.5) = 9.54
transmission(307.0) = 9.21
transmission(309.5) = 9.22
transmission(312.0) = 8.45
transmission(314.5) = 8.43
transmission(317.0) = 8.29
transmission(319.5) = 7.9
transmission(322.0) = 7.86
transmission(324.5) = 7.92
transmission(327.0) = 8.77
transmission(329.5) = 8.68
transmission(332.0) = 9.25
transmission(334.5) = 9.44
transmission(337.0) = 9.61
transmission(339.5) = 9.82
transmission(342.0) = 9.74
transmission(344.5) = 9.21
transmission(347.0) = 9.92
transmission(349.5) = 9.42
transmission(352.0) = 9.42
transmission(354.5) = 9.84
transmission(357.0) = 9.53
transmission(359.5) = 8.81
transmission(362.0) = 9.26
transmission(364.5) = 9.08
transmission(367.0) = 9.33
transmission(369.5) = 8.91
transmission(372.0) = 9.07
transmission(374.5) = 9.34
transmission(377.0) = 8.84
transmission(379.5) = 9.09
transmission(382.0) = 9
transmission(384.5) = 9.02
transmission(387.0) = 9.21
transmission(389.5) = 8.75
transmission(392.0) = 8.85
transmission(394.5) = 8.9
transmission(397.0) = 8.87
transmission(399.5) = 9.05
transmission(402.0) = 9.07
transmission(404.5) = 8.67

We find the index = 7.86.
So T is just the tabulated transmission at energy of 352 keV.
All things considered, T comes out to 9.42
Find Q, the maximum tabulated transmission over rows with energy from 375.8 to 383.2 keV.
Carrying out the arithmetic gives 9.09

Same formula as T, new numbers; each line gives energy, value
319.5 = 7.9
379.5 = 9.09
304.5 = 9.54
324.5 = 7.92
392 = 8.85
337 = 9.61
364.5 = 9.08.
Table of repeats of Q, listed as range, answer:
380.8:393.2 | 9.21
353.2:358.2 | 9.84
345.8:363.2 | 9.92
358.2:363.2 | 9.26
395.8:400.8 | 9.05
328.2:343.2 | 9.82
